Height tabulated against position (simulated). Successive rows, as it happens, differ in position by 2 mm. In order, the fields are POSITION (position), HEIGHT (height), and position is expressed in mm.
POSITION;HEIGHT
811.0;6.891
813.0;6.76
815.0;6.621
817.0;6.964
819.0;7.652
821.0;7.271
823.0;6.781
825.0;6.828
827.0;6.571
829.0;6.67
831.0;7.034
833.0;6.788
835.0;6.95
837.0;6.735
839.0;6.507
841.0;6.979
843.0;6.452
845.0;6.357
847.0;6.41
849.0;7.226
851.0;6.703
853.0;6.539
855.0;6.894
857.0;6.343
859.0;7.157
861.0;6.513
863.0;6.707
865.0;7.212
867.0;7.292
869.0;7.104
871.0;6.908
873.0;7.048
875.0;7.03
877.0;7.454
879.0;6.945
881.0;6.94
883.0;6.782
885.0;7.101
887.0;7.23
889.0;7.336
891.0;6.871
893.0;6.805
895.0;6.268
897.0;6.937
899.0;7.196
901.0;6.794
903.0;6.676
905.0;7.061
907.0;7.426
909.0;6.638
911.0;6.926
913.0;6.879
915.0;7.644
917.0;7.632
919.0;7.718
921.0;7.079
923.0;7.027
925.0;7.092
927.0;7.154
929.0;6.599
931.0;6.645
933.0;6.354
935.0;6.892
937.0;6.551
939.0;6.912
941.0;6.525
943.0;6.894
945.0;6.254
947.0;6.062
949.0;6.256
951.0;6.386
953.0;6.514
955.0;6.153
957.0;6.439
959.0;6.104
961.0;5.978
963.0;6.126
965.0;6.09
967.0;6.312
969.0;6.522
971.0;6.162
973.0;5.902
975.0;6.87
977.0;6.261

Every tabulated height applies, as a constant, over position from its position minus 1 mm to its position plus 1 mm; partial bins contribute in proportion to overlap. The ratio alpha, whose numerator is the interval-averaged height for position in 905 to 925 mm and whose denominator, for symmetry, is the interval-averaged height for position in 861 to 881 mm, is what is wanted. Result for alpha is 1.0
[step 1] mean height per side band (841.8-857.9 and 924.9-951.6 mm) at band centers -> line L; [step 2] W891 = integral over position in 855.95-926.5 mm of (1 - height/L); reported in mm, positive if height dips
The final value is -4.4 mm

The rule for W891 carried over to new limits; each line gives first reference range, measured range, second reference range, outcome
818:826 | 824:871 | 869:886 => 2.0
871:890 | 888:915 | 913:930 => 0.8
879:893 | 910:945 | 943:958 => -2.0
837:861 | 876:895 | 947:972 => -1.4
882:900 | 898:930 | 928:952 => -1.6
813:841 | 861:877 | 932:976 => -0.8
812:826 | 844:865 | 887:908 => 0.8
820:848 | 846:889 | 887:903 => -0.7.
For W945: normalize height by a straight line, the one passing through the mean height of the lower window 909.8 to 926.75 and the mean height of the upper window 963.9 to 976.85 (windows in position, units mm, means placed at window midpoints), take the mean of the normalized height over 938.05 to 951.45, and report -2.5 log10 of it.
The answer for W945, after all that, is 0.05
